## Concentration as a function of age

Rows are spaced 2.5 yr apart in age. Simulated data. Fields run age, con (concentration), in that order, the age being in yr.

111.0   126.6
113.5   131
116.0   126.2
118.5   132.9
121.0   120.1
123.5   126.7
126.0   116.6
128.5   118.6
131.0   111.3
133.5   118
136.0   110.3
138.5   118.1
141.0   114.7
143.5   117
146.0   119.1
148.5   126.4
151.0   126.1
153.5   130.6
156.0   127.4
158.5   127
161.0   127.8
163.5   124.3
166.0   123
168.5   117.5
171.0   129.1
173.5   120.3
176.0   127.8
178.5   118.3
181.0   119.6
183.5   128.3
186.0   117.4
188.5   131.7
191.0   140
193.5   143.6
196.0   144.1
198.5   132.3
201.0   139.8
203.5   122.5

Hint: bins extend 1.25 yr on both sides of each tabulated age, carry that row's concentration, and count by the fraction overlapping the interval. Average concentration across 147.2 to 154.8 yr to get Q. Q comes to 128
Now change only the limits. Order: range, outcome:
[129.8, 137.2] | 113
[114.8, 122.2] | 126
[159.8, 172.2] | 124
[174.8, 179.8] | 123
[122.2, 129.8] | 121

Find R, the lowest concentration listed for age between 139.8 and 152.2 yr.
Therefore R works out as 114.7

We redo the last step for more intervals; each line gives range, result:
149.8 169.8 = 117.5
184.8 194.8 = 117.4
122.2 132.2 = 111.3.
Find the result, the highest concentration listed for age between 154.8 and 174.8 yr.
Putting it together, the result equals 129.1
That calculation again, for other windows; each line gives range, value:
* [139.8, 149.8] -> 126.4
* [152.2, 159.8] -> 130.6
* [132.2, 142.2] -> 118.1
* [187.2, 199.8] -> 144.1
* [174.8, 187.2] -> 128.3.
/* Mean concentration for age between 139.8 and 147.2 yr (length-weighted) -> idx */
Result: 117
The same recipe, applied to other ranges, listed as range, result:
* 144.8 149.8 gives 123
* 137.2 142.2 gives 116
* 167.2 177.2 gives 124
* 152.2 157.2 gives 129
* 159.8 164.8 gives 126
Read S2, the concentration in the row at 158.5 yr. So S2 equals 127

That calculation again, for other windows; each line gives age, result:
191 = 140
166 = 123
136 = 110.3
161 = 127.8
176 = 127.8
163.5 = 124.3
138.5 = 118.1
